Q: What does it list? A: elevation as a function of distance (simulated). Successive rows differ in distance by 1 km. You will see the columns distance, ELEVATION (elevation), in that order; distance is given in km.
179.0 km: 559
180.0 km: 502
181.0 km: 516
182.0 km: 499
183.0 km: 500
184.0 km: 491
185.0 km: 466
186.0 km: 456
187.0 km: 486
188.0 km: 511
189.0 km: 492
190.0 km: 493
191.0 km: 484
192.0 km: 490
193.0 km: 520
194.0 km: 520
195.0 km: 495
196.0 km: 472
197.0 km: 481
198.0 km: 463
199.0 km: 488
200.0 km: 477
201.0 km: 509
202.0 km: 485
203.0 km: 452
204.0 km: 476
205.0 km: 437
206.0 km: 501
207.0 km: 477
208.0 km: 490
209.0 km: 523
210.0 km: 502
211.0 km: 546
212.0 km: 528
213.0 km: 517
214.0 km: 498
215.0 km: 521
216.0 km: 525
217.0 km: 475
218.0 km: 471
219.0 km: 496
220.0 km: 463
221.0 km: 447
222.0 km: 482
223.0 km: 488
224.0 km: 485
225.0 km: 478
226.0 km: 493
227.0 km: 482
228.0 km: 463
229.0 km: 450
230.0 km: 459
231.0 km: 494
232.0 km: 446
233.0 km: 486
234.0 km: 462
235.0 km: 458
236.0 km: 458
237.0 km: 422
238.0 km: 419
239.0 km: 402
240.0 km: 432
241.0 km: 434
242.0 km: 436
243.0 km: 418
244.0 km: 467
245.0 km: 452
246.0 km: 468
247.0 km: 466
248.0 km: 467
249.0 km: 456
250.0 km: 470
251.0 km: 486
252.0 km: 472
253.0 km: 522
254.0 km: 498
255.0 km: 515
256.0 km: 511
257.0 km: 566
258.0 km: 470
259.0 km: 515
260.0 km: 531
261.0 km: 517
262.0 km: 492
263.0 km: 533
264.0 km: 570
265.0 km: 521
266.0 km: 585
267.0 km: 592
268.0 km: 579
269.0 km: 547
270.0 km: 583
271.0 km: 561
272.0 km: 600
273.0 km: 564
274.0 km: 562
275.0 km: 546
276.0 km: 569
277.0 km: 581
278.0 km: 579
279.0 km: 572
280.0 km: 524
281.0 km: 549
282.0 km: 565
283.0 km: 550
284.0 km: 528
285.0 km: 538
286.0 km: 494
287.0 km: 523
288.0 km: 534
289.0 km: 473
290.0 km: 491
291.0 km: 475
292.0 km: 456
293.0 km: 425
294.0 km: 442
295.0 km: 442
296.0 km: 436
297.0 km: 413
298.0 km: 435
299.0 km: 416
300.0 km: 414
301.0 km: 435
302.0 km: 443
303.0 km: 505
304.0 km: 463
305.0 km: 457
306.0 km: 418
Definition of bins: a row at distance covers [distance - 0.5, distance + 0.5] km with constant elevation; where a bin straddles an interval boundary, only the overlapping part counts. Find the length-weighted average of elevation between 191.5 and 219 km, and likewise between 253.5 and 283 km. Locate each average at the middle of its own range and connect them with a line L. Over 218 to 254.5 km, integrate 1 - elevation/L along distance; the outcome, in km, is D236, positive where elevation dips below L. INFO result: 4.0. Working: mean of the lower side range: 494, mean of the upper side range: 548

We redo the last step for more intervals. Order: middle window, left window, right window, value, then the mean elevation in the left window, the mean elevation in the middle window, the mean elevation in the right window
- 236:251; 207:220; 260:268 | 2.37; 505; 445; 546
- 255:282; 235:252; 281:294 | -3.97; 448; 550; 504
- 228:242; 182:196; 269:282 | 2.18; 492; 448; 565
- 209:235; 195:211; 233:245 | -1.43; 485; 486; 440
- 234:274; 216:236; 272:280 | 2.12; 473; 499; 567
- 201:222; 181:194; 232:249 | -0.88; 493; 492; 447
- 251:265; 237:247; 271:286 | -0.74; 437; 515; 557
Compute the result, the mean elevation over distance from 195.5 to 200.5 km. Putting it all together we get 476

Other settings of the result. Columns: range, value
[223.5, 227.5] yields 484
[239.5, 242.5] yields 434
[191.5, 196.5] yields 499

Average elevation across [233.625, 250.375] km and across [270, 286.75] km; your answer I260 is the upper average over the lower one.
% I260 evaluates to 1.2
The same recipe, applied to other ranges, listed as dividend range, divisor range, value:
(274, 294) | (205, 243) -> 1.10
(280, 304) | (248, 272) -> 0.91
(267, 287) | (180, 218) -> 1.13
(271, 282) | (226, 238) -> 1.22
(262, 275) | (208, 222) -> 1.13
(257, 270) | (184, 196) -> 1.10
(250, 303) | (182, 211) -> 1.05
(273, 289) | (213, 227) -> 1.12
